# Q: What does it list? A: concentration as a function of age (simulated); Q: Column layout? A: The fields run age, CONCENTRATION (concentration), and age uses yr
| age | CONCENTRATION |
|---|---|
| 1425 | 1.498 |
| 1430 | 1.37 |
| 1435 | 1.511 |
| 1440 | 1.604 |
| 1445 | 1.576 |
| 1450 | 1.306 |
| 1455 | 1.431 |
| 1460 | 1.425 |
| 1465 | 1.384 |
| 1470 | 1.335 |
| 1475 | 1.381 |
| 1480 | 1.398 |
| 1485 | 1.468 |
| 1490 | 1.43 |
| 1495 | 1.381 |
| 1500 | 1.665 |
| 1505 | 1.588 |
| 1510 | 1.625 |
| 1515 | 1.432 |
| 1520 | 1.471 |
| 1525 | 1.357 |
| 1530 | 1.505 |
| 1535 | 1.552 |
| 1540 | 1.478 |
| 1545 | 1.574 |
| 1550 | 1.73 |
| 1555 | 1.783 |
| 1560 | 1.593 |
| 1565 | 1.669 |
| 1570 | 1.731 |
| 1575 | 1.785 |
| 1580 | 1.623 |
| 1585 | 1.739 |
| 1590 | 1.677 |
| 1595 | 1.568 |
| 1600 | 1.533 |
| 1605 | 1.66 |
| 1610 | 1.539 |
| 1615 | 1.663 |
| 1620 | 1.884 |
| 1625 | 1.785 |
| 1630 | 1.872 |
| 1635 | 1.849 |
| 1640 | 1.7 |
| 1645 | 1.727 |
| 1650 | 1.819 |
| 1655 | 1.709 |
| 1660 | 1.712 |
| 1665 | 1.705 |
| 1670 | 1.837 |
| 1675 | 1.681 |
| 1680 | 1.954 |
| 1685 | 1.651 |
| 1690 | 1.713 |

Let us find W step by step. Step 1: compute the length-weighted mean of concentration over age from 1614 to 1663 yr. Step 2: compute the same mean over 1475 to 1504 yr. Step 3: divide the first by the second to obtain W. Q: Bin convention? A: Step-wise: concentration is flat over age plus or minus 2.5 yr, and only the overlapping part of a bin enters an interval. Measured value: 1.2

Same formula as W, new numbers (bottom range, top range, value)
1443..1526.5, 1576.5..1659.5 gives 1.18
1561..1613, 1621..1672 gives 1.07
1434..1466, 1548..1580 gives 1.17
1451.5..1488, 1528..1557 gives 1.14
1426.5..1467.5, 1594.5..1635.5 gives 1.17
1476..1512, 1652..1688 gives 1.17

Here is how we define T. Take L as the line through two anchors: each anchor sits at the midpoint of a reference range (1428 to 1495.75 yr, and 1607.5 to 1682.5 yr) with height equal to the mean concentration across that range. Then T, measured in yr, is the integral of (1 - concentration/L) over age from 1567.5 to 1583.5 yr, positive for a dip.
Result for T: -0.8 yr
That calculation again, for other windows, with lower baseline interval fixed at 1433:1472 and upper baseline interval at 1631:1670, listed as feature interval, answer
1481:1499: 0.7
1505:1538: 1.2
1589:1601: 0.6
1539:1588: -1.7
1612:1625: -0.5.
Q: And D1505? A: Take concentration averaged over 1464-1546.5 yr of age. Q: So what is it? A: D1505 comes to 1.47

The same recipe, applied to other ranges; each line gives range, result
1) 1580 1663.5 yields 1.71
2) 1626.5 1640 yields 1.83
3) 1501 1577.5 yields 1.59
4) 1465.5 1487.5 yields 1.39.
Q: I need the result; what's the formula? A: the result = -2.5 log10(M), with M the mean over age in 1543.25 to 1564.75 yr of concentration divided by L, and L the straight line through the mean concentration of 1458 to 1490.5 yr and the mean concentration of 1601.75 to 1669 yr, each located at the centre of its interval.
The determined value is -0.07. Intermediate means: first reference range 1.4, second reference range 1.74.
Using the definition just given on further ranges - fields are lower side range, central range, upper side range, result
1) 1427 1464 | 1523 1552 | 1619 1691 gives 0.045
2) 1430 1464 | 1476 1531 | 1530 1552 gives 0.035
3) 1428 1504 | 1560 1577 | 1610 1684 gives -0.051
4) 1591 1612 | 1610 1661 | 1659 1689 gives -0.062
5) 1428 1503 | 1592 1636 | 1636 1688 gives -0.014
